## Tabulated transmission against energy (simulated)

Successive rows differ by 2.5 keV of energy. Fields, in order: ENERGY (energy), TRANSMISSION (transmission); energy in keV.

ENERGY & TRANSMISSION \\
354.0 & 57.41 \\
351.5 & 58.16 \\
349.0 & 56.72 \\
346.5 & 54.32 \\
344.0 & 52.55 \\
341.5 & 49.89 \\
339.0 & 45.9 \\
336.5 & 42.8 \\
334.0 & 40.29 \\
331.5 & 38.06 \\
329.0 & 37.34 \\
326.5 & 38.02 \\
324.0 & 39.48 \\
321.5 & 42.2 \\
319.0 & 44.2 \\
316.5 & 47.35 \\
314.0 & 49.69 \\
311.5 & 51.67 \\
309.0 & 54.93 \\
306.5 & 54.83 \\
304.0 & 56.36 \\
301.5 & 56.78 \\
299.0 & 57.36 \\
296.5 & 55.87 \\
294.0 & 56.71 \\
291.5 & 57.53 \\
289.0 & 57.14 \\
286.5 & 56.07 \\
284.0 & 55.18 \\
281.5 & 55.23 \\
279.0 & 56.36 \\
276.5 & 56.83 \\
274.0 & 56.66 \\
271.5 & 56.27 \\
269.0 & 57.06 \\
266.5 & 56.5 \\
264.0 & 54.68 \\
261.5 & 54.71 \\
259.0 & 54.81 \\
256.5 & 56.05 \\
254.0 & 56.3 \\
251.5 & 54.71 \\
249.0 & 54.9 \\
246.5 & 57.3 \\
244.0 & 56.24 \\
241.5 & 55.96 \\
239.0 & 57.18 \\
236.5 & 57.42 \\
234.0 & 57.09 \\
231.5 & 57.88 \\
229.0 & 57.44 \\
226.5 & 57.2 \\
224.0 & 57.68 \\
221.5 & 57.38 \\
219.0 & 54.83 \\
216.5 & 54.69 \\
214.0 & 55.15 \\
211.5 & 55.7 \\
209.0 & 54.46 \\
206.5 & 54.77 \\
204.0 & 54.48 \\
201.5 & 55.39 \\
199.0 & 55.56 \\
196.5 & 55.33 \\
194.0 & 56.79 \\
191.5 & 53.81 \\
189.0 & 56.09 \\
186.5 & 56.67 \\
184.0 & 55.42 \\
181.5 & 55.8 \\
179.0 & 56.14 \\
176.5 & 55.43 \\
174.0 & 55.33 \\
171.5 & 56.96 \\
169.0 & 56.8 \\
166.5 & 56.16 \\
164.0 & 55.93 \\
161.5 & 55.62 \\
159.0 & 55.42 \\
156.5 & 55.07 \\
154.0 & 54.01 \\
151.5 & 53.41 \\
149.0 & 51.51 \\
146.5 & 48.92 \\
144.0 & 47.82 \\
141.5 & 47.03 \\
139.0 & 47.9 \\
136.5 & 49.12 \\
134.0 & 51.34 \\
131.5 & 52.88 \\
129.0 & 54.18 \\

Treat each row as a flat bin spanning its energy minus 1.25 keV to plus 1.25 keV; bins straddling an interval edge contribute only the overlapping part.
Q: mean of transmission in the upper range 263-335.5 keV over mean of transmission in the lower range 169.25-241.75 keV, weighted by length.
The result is 0.9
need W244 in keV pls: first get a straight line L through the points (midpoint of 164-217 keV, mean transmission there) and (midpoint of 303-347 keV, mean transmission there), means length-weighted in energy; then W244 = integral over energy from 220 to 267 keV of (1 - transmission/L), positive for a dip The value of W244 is -4.0 keV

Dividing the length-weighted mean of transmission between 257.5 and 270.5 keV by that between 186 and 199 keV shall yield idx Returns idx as 1.0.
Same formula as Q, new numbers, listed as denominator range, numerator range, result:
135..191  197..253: 1.04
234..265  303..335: 0.82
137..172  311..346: 0.84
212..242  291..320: 0.95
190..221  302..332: 0.85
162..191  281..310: 1.00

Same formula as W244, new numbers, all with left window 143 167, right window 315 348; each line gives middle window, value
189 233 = -4.7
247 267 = -3.0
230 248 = -2.9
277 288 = -2.1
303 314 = -2.1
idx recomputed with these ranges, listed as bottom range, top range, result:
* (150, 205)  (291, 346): 0.88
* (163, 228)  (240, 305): 1.01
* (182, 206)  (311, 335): 0.77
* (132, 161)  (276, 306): 1.10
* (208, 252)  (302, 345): 0.82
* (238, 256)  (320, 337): 0.71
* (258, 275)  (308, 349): 0.82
